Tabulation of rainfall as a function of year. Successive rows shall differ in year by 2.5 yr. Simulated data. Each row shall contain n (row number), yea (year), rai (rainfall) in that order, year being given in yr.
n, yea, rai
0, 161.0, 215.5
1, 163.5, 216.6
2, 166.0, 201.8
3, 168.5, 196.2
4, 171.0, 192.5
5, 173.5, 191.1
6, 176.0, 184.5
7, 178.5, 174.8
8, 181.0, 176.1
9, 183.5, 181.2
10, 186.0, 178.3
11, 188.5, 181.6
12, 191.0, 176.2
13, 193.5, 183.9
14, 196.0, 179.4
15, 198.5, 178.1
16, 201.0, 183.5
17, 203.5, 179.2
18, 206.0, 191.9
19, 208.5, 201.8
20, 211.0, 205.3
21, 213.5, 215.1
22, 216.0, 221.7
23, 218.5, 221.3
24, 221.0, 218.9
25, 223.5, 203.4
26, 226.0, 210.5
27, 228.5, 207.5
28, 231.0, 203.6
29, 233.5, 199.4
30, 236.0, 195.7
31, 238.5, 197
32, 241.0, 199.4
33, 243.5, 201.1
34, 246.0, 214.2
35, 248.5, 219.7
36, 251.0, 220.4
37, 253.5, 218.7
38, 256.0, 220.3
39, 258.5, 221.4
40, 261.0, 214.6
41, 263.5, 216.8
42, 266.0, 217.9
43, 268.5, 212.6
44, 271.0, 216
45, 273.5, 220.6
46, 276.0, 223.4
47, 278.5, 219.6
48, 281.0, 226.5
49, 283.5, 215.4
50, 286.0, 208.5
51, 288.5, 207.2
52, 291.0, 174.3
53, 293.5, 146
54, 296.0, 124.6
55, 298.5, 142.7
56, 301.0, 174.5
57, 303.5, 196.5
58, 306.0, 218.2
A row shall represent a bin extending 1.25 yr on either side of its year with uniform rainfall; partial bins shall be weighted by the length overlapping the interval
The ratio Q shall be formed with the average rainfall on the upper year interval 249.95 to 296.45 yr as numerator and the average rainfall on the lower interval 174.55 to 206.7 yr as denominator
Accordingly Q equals 1.15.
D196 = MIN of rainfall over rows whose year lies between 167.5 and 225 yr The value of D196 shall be 174.8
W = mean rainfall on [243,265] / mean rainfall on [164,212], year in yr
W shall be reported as 1.16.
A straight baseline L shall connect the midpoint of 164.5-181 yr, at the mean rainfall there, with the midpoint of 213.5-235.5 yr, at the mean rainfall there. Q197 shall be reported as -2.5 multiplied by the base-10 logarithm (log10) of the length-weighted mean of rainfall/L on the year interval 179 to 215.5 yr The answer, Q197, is 0.07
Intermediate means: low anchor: 189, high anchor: 211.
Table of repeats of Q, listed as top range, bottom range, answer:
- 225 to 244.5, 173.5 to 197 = 1.12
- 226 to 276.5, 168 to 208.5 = 1.16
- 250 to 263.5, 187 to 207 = 1.21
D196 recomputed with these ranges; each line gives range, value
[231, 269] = 195.7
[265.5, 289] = 207.2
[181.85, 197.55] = 176.2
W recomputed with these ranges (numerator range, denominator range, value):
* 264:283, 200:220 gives 1.08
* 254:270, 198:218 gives 1.09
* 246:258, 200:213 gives 1.13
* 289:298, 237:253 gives 0.73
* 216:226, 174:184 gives 1.19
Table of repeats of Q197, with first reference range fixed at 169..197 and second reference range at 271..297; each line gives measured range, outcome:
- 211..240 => -0.11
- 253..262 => -0.13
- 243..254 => -0.12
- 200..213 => -0.04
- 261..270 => -0.11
